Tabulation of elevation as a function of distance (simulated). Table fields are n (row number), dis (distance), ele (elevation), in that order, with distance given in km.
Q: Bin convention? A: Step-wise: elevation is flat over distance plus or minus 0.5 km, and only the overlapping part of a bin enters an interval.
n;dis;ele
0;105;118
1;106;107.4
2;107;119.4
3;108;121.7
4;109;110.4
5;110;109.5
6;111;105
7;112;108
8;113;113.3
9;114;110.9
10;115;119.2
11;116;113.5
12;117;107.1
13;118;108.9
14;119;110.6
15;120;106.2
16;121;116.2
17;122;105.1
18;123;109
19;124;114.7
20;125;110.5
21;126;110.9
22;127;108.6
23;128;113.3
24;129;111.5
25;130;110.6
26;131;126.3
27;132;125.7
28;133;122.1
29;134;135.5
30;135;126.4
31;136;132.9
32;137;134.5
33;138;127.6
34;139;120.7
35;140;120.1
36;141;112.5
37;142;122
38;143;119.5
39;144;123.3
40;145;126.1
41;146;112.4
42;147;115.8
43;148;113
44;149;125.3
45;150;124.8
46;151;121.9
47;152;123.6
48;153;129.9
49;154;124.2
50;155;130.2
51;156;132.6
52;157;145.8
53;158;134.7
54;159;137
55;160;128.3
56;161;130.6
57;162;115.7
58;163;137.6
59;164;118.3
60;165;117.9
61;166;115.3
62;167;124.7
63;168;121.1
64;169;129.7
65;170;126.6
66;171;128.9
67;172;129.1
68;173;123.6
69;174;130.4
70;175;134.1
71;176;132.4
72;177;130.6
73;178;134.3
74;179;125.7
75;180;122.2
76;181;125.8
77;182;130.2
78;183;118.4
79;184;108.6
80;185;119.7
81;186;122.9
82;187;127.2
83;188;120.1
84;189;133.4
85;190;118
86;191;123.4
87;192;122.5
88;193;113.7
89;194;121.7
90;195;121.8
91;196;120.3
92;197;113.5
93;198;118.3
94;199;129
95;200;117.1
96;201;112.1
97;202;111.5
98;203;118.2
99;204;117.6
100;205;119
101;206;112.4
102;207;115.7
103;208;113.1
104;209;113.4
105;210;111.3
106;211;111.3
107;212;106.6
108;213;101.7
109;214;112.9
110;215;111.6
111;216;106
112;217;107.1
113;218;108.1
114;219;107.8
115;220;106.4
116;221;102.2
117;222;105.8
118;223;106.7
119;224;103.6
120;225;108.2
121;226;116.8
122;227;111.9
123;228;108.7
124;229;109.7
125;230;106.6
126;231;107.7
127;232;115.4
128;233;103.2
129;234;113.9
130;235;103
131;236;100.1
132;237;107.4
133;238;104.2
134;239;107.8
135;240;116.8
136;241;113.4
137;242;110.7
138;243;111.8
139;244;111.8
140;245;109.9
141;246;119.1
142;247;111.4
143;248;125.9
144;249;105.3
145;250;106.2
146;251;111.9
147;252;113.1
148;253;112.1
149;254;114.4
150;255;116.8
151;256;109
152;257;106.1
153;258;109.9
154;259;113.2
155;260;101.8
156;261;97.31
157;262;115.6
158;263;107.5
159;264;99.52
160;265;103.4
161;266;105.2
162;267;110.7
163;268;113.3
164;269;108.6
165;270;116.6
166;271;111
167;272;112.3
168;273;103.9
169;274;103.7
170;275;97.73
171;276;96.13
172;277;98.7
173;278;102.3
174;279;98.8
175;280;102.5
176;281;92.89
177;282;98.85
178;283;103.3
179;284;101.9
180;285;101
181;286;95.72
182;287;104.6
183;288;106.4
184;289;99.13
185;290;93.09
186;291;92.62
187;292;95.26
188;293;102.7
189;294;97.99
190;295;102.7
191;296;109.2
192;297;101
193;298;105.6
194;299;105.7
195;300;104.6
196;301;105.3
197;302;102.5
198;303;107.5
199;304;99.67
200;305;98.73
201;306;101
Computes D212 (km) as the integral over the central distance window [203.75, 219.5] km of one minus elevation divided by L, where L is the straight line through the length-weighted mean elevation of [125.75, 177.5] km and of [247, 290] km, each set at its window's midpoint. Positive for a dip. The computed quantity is 0.57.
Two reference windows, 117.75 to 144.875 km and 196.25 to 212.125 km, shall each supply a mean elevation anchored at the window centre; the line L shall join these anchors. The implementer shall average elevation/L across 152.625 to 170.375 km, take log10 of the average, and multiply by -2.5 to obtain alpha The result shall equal -0.10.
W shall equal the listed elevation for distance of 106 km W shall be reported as 107.4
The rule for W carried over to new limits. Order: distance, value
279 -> 98.8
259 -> 113.2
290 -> 93.09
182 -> 130.2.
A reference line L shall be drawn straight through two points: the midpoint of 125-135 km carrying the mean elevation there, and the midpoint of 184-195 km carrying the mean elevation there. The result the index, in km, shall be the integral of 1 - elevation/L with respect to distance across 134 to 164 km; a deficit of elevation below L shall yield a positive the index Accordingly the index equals -1.6 km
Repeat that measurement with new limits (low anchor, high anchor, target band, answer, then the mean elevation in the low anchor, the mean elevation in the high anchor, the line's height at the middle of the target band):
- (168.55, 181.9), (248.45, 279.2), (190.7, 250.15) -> 2.99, 129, 107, 118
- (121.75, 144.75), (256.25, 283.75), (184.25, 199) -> -1.04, 120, 105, 113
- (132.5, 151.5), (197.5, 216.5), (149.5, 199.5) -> -3.00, 123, 114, 118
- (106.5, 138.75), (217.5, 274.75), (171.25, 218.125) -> -3.04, 116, 109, 112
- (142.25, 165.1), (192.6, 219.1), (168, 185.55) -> -0.85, 126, 114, 120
